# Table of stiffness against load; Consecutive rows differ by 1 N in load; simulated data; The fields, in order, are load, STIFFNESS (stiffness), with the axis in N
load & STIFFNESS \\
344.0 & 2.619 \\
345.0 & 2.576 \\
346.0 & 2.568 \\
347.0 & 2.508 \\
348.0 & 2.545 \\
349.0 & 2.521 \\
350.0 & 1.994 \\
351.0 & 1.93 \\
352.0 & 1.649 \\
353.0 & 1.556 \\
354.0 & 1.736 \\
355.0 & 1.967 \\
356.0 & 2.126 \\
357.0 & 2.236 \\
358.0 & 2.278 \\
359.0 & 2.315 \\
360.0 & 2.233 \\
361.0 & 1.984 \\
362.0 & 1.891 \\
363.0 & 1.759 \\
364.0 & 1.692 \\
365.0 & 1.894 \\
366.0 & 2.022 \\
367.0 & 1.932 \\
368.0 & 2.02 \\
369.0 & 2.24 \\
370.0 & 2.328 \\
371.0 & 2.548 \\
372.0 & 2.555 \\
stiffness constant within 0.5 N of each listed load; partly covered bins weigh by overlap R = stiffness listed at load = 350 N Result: 1.994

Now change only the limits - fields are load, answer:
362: 1.891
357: 2.236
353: 1.556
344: 2.619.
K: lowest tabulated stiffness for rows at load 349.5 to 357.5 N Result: 1.556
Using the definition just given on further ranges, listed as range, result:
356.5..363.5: 1.759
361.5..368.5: 1.692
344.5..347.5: 2.508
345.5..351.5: 1.93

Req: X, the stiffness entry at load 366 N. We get 2.022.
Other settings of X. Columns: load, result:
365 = 1.894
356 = 2.126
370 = 2.328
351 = 1.93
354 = 1.736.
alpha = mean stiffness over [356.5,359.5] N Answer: 2.28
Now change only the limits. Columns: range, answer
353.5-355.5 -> 1.85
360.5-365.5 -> 1.84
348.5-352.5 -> 2.02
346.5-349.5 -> 2.52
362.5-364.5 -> 1.73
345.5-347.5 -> 2.54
